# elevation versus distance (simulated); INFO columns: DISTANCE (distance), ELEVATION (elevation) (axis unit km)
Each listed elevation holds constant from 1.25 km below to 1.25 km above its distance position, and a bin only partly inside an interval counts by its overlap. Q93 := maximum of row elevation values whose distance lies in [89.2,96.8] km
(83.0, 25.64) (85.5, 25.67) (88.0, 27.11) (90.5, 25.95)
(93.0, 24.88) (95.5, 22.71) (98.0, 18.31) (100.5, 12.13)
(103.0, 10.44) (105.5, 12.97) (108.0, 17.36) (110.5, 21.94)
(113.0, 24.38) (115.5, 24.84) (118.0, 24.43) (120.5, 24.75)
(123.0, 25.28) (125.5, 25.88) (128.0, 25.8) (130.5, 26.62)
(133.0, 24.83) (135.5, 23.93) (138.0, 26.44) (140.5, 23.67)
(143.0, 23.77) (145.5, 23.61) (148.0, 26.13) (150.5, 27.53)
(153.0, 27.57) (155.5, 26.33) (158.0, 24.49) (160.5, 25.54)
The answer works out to 25.95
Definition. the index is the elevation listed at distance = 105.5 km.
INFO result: 12.97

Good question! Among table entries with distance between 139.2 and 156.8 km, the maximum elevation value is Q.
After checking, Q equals 27.57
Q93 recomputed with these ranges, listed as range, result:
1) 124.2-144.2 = 26.62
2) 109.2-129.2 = 25.88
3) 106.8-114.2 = 24.38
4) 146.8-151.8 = 27.53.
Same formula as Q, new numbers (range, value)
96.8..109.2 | 18.31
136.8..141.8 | 26.44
